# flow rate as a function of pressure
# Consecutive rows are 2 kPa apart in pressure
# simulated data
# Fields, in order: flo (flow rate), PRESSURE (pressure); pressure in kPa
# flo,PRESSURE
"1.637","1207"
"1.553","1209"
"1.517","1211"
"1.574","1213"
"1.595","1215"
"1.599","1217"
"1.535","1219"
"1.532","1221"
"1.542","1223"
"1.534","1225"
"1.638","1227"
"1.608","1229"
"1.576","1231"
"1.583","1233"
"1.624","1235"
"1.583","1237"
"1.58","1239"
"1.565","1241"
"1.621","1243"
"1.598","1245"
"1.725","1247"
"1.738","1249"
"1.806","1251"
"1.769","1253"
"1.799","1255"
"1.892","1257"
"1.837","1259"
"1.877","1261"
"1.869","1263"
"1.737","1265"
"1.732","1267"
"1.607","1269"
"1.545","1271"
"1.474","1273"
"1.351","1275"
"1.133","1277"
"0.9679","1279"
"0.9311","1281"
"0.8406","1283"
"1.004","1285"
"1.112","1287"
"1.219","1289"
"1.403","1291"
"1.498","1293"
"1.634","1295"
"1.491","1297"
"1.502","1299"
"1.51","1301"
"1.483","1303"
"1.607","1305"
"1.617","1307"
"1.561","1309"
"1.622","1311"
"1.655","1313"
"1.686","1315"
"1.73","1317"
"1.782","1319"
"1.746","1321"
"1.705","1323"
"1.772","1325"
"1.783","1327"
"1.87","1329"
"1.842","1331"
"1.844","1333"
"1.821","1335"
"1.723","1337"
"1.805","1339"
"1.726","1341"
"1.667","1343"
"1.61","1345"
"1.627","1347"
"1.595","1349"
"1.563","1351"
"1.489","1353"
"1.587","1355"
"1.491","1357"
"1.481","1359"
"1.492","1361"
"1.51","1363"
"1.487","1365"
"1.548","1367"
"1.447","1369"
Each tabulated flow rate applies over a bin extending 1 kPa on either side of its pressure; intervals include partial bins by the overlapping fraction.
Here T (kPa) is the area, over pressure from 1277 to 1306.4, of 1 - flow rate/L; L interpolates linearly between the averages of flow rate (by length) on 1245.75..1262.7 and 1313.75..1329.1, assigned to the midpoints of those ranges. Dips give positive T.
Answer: 7.9 kPa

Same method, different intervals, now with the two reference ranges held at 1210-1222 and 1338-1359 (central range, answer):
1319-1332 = -1.5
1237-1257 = -1.6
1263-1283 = 2.5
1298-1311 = 0.3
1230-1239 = -0.1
